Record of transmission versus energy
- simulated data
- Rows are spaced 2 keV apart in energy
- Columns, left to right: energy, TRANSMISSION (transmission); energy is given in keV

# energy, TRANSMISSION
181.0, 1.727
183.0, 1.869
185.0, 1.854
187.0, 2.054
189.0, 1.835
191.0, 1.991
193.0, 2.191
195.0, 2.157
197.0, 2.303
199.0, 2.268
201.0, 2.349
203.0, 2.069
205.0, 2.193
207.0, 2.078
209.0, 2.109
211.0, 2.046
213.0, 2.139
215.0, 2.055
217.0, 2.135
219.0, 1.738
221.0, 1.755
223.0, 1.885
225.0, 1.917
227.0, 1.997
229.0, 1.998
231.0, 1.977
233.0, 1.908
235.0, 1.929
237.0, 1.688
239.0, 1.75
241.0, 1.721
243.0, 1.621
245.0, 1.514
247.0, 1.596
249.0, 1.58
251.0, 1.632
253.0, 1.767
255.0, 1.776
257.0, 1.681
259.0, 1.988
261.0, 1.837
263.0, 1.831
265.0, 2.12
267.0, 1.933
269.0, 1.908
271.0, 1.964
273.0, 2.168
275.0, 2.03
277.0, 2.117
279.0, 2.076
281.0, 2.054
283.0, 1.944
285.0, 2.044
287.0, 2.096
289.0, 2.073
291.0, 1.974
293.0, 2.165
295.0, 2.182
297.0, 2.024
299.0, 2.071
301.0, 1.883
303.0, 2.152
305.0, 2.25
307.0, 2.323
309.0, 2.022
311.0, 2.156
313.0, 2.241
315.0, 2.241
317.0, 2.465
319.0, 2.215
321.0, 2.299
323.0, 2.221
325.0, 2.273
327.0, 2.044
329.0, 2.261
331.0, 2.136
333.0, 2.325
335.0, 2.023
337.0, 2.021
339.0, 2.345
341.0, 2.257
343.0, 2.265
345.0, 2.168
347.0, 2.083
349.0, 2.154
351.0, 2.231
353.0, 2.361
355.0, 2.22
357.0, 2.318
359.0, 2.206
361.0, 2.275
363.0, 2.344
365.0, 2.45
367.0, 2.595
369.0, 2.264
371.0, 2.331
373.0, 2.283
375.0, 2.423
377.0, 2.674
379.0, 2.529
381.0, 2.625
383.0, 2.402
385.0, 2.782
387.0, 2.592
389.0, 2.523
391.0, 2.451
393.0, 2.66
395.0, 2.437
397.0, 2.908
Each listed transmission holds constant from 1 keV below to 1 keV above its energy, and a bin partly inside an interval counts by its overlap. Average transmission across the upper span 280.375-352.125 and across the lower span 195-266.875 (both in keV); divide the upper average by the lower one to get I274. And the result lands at 1.13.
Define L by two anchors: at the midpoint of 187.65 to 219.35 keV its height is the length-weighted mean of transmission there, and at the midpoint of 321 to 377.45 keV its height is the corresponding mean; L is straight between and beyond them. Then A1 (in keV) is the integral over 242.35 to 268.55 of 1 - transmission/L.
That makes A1 4.9 keV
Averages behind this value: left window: 2.11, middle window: 1.76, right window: 2.27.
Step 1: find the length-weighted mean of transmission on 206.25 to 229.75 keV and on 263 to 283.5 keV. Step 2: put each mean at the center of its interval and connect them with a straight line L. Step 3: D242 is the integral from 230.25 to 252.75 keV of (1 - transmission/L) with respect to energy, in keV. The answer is 3.2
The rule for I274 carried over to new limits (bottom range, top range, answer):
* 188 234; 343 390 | 1.16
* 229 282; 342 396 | 1.29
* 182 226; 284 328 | 1.05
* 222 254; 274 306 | 1.16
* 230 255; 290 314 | 1.23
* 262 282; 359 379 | 1.19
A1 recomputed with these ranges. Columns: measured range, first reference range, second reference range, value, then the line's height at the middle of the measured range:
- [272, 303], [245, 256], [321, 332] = -2.4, 1.92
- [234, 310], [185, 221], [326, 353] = 7.2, 2.13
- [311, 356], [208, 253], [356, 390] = 1.2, 2.28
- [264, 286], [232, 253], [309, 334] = -1.3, 1.92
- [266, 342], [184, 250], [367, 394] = 3.9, 2.25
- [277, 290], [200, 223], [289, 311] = 0.3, 2.1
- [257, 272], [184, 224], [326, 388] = 1.7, 2.16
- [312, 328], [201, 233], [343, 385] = 0.0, 2.25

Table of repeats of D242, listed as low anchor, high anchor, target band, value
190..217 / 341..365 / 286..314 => 1.2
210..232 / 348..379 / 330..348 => 0.8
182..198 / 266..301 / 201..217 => -0.6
